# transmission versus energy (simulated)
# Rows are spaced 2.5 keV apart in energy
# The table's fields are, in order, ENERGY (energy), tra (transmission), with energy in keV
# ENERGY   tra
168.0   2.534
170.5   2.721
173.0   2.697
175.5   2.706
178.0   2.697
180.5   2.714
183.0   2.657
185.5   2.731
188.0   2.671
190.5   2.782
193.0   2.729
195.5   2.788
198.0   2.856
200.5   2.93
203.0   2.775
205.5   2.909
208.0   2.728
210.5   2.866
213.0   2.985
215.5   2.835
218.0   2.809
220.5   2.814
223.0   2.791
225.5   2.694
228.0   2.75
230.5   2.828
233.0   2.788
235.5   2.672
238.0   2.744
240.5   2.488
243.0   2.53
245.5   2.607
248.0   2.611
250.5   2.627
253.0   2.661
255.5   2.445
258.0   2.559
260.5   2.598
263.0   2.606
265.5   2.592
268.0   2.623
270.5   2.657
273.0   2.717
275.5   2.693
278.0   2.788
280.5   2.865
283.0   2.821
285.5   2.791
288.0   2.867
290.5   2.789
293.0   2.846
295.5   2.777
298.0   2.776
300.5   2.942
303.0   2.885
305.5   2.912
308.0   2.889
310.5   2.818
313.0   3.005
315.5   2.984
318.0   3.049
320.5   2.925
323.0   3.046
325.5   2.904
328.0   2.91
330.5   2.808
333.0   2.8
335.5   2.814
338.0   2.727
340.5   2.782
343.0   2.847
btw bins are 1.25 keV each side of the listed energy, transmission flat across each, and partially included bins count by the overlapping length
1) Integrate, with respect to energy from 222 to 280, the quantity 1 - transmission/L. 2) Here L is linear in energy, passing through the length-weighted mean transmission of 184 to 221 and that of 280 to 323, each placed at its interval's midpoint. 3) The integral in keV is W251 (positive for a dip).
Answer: 3.9 keV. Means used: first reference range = 2.81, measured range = 2.66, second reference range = 2.88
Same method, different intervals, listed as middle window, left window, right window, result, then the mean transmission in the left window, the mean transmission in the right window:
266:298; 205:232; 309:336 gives 1.3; 2.82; 2.92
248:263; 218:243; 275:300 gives 1.0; 2.72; 2.81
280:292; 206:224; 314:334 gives 0.3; 2.84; 2.93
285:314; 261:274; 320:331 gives -0.7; 2.64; 2.93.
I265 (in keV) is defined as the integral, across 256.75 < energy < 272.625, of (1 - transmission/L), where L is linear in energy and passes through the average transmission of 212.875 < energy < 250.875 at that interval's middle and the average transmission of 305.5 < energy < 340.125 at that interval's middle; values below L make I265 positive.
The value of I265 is 1.0 keV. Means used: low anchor 2.72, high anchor 2.9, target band 2.61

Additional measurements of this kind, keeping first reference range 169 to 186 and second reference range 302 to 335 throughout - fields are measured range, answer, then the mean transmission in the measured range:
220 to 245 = 0.72 keV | 2.7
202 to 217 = -0.55 keV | 2.85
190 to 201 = -0.34 keV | 2.81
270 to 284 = 0.45 keV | 2.76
